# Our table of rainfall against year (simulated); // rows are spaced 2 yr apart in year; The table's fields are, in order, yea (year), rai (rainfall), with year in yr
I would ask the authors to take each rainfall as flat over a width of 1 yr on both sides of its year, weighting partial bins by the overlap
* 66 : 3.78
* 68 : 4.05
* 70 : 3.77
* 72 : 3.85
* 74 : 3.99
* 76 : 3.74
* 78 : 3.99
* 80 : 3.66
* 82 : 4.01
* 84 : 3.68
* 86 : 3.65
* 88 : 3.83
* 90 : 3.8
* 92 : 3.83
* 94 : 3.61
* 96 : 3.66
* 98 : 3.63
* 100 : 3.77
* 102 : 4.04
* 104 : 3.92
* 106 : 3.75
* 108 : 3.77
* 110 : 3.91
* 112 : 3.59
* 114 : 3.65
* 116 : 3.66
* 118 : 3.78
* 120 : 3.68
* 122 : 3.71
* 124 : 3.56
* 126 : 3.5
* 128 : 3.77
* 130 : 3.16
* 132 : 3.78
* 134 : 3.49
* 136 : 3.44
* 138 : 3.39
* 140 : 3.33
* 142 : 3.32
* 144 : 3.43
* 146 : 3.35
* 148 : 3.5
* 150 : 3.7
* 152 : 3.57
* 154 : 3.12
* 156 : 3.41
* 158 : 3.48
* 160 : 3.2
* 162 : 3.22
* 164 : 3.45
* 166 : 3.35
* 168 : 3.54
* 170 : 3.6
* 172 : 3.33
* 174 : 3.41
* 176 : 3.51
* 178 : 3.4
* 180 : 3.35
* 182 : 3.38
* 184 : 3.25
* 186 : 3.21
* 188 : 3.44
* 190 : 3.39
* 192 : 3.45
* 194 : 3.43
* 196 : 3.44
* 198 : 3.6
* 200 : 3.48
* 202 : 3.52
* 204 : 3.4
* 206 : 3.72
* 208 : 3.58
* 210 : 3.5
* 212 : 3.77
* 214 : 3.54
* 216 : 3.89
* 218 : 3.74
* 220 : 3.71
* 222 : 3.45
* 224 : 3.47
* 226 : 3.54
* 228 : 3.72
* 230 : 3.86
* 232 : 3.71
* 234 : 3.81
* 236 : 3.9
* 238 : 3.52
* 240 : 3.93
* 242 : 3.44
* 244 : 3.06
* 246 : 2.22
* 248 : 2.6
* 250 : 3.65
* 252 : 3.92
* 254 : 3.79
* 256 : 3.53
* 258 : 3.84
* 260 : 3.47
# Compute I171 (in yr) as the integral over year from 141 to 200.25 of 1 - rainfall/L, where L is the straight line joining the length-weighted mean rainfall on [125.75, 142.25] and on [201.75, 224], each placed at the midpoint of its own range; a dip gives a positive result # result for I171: 2.15 yr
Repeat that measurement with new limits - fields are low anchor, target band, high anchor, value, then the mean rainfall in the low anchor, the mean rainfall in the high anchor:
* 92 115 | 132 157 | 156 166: 0.21 yr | 3.76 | 3.35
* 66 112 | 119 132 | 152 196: 0.16 yr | 3.81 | 3.38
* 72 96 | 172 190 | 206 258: 1.36 yr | 3.8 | 3.56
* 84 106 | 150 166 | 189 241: 1.38 yr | 3.77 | 3.62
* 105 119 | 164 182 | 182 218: 0.72 yr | 3.73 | 3.51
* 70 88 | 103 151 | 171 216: 1.10 yr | 3.82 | 3.47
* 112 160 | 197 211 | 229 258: -0.14 yr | 3.51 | 3.51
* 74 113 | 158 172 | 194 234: 1.10 yr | 3.79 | 3.61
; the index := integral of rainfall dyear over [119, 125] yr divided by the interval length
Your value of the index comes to 3.65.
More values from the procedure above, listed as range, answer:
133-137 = 3.46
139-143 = 3.33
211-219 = 3.73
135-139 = 3.42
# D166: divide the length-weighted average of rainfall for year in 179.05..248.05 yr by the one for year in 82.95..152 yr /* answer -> 0.96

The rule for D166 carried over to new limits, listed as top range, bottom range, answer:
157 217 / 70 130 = 0.92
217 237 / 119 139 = 1.04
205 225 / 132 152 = 1.05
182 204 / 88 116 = 0.91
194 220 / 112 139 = 1.00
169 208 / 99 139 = 0.94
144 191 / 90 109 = 0.90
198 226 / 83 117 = 0.96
